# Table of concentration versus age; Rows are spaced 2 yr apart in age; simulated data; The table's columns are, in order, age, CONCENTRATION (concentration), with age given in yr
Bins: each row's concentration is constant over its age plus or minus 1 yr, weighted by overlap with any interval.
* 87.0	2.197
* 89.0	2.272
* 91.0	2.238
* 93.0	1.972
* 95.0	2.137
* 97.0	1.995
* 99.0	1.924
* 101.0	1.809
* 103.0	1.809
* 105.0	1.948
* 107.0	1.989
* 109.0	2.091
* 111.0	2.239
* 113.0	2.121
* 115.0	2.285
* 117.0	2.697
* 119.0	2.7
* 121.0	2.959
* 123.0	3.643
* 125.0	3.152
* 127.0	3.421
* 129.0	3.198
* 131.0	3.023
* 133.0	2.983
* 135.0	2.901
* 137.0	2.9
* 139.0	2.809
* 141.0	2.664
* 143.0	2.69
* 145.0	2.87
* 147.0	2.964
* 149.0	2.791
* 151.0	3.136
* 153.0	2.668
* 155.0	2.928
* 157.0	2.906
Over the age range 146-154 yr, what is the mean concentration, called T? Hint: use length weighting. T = 2.89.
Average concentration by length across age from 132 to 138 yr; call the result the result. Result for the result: 2.93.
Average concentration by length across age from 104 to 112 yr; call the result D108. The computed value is 2.07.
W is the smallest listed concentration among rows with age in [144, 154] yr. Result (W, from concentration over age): 2.668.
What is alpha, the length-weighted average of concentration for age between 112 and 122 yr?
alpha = 2.55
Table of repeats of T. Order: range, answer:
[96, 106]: 1.9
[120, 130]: 3.27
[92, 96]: 2.05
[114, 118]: 2.49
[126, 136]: 3.11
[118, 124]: 3.1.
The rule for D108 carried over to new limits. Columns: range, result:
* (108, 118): 2.29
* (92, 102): 1.97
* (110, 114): 2.18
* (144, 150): 2.88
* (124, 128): 3.29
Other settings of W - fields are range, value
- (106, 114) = 1.989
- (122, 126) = 3.152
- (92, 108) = 1.809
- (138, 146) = 2.664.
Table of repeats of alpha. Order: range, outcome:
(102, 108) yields 1.92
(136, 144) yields 2.77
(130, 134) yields 3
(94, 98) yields 2.07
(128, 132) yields 3.11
